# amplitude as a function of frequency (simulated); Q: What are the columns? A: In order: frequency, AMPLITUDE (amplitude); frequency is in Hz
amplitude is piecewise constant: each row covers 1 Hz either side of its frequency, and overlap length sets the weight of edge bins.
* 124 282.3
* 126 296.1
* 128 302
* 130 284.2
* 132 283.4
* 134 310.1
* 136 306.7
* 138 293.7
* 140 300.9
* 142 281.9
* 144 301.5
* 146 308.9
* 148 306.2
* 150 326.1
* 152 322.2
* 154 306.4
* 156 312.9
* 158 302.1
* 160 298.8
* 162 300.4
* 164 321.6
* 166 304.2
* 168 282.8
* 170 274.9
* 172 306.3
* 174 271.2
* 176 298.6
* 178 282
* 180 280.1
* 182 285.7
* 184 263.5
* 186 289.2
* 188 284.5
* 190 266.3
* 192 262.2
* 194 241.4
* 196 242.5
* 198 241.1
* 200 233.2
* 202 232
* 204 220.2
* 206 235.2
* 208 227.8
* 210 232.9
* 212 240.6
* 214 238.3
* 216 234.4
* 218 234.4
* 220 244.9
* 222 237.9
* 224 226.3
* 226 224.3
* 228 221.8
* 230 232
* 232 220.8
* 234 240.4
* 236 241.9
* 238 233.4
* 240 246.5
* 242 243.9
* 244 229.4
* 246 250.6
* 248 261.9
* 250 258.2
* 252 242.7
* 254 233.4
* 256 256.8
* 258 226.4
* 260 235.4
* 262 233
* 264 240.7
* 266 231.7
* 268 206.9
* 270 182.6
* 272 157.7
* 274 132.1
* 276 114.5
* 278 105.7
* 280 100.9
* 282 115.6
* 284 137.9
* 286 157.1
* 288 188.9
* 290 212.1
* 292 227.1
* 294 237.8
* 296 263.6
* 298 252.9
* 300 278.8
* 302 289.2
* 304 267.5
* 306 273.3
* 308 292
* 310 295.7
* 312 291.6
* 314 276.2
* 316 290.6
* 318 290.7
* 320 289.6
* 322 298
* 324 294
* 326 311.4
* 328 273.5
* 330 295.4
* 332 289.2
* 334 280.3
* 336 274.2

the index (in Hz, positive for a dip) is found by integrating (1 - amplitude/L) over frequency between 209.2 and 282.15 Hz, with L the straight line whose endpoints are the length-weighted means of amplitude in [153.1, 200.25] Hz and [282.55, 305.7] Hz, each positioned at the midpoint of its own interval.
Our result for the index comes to 9.7 Hz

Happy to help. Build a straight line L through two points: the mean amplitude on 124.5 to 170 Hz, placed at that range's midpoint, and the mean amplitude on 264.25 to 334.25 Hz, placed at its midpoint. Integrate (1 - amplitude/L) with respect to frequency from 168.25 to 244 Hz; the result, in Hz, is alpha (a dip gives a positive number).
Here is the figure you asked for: 7.18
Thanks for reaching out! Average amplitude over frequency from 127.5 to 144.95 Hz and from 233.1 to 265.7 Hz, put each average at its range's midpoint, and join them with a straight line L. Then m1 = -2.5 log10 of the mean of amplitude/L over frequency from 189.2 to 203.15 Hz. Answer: 0.10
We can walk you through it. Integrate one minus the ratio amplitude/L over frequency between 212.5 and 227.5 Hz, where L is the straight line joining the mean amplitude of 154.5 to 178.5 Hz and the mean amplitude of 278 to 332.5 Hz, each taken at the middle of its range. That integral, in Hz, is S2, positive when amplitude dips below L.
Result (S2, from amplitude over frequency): 2.4 Hz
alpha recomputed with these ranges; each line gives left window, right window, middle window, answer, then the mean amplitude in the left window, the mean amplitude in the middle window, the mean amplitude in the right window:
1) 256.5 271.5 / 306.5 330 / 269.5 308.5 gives 8.9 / 221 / 198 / 291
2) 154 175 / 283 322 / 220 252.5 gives 4.3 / 298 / 238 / 254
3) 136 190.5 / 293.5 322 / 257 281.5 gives 9.0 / 296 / 179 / 279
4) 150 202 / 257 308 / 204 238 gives 2.3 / 283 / 233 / 205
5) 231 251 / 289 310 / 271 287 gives 8.0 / 243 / 128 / 261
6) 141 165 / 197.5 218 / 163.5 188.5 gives -1.0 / 307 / 287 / 233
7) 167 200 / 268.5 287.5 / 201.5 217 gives 0.2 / 272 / 233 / 137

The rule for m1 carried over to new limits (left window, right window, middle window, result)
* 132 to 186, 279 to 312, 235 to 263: 0.04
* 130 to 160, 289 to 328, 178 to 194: 0.09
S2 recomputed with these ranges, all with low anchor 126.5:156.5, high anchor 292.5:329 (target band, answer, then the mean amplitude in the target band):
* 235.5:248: 2.03 Hz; 243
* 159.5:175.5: 0.24 Hz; 295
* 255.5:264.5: 1.57 Hz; 237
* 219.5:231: 2.42 Hz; 231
